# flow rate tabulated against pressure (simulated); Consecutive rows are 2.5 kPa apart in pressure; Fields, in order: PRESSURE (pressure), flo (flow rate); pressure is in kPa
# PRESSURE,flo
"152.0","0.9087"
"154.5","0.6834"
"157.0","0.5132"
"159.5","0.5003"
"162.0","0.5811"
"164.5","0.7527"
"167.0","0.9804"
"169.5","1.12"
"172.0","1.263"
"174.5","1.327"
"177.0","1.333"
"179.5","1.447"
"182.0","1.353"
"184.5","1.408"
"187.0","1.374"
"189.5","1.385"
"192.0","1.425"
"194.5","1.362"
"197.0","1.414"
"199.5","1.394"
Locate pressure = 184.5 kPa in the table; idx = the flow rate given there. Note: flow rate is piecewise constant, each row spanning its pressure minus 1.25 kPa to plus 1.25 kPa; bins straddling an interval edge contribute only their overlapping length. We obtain 1.408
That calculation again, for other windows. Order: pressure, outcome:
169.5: 1.12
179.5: 1.447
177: 1.333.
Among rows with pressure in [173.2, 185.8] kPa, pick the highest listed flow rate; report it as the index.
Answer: 1.447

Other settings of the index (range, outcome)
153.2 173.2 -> 1.263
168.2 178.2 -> 1.333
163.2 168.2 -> 0.9804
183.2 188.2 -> 1.408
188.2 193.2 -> 1.425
